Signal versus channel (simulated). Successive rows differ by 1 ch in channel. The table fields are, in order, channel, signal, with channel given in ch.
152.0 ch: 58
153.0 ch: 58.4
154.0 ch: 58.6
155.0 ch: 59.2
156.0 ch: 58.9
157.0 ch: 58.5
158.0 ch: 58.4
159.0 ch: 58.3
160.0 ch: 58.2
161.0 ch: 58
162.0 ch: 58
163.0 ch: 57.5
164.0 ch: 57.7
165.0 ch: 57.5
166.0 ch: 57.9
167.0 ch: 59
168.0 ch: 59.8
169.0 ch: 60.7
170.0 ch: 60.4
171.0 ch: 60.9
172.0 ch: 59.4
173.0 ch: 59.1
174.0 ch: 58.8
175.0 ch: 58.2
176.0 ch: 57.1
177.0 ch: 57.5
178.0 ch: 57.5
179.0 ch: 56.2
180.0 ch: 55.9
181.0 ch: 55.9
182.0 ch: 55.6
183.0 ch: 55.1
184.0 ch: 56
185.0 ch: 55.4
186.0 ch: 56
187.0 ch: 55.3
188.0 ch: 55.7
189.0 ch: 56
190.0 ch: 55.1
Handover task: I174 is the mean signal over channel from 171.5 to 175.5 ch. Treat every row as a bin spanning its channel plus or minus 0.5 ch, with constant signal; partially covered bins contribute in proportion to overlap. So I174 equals 58.9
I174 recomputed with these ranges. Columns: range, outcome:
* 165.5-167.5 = 58.5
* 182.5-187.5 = 55.6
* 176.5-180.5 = 56.8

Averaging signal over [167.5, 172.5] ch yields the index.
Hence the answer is 60.2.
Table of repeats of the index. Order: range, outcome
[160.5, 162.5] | 58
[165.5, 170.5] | 59.6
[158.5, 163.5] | 58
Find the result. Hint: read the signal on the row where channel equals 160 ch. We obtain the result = 58.2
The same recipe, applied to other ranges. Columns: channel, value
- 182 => 55.6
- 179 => 56.2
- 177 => 57.5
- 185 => 55.4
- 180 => 55.9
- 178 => 57.5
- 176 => 57.1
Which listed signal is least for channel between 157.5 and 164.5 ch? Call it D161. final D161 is 57.5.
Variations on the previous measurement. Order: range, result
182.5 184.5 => 55.1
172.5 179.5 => 56.2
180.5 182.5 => 55.6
